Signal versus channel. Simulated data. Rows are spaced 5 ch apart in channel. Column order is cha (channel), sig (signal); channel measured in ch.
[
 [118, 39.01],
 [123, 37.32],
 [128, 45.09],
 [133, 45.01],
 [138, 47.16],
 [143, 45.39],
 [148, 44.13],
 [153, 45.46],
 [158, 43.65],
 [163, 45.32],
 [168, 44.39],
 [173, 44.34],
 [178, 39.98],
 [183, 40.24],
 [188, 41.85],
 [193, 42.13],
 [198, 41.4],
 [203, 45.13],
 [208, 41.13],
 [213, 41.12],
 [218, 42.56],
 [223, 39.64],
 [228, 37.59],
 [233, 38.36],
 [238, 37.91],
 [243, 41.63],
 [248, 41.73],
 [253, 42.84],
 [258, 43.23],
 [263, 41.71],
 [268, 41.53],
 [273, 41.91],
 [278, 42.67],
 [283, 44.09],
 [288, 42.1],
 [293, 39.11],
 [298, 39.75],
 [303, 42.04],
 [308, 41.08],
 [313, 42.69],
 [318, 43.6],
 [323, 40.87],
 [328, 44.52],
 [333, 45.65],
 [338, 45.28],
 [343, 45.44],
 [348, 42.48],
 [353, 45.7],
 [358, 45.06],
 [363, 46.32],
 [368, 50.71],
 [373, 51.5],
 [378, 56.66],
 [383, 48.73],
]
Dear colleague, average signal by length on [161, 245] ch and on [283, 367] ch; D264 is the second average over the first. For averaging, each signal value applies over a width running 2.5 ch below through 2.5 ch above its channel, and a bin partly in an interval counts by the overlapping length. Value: 1.05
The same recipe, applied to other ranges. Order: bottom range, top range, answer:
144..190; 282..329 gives 0.97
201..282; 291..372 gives 1.06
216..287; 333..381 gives 1.15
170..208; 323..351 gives 1.05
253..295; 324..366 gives 1.07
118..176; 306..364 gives 1.00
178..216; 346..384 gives 1.16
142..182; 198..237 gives 0.93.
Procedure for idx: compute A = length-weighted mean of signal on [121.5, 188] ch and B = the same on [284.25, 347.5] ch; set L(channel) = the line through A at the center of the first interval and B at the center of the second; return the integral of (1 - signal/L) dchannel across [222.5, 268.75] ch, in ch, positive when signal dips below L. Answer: 2.7 ch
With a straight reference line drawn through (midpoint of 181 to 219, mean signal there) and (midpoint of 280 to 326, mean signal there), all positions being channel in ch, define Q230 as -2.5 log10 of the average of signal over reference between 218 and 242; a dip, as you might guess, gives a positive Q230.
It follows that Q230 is 0.08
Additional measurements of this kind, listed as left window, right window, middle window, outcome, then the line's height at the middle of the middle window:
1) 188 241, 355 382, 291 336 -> 0.109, 46.6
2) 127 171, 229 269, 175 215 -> 0.038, 43.2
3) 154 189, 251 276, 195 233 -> 0.041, 42.6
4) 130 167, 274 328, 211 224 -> 0.061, 43.7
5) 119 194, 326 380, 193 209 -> 0.040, 44.2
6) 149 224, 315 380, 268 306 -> 0.083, 45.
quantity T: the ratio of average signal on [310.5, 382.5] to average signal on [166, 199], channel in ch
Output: 1.10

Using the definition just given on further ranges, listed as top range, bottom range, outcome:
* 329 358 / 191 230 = 1.09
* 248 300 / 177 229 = 1.01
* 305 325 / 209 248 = 1.05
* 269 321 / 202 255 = 1.03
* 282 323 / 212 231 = 1.04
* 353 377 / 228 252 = 1.22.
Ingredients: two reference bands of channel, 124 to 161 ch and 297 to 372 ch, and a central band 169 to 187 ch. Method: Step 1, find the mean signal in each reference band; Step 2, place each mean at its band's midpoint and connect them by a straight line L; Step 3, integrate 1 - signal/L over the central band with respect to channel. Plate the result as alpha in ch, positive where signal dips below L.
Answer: 1.18 ch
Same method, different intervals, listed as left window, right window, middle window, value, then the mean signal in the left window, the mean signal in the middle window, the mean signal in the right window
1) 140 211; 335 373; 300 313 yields 1.1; 43.2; 41.7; 46.2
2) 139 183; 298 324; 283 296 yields 0.3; 44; 41.2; 41.9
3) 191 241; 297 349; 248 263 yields -0.4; 40.7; 42.6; 43.1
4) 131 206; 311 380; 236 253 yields 1.5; 43.7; 40.9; 46.1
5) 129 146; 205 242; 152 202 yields 0.2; 45.7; 42.9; 39.9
